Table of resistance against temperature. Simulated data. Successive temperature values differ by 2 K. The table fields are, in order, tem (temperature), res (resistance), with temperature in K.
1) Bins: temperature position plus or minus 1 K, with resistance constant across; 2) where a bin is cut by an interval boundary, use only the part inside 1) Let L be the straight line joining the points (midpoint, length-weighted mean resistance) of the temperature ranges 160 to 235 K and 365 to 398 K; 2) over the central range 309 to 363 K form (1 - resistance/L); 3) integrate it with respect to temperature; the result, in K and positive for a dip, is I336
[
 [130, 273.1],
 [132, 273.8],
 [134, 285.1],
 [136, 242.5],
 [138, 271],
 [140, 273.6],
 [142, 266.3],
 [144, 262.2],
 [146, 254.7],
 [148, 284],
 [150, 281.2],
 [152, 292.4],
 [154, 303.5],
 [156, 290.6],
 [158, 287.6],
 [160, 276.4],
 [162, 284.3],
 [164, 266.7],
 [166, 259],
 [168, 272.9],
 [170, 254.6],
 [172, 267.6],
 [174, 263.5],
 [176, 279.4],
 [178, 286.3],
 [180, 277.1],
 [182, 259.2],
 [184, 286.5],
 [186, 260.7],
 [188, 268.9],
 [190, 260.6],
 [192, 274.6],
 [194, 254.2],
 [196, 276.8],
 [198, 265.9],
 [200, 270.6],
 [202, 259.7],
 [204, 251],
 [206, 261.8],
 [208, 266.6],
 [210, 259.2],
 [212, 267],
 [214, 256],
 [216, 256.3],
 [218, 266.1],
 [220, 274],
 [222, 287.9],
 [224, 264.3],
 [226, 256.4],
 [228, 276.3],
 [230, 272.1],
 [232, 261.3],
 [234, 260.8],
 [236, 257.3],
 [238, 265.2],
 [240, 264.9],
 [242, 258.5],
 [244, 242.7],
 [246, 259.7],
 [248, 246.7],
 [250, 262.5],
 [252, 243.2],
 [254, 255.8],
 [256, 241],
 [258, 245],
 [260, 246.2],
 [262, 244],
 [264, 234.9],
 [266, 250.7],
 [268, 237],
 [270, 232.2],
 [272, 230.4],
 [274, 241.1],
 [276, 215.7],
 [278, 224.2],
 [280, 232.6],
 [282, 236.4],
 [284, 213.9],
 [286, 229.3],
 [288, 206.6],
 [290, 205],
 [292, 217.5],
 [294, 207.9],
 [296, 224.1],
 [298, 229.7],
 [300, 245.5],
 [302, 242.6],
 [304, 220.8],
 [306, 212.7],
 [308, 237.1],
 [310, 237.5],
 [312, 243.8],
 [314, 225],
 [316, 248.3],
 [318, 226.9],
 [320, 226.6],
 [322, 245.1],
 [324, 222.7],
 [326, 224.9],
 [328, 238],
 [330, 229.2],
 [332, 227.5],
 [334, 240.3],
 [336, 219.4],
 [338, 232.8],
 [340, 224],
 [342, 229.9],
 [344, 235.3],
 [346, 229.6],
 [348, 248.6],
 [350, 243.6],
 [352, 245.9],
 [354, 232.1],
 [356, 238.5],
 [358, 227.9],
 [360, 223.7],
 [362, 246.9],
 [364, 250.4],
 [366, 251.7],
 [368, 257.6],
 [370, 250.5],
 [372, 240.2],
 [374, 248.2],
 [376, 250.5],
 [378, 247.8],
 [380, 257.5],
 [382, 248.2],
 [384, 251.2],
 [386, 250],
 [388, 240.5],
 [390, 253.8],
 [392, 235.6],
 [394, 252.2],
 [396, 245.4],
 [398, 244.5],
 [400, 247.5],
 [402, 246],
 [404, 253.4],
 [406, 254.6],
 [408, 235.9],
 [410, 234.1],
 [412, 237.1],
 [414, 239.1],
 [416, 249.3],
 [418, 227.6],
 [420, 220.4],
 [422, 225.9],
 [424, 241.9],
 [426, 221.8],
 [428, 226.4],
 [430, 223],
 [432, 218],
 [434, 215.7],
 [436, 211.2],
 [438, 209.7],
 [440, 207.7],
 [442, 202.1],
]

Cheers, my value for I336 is 4.14 K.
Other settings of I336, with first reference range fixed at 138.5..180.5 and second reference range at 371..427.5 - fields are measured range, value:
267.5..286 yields 2.16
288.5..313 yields 2.82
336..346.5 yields 0.89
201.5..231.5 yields 0.29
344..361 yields 0.88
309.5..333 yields 1.90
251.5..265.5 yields 0.93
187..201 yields 0.17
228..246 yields 0.25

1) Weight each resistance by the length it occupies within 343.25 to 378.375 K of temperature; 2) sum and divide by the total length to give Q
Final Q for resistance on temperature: 243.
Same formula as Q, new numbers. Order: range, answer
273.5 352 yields 229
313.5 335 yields 232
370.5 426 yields 243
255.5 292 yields 231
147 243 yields 270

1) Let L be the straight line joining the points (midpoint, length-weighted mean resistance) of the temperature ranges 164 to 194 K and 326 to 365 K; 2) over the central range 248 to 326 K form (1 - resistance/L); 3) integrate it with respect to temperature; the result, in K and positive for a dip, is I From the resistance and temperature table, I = 4.40 K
